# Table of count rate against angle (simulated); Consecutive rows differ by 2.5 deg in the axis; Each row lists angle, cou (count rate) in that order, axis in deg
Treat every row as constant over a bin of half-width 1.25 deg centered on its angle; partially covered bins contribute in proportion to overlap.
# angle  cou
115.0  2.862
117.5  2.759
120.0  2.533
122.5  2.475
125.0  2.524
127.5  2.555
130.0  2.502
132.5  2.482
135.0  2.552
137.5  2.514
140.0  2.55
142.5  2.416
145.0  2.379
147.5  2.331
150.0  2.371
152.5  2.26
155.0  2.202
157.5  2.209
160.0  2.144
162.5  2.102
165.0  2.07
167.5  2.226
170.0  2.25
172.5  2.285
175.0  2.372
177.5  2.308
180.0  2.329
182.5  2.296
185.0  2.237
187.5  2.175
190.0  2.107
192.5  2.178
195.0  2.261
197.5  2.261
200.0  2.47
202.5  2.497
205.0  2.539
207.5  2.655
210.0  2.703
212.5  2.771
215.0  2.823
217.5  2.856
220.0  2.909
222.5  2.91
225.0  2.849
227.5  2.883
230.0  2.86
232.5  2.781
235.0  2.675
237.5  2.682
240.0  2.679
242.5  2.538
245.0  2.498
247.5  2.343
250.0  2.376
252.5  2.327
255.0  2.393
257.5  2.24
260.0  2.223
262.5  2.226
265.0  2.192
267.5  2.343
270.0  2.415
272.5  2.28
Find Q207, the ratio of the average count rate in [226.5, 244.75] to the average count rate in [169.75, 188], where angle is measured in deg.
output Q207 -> 1.19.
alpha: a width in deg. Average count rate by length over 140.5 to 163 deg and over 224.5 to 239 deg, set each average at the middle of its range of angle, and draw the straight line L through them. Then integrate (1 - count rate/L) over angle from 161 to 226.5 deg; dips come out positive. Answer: 2.9 deg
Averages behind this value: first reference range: 2.28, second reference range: 2.78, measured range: 2.44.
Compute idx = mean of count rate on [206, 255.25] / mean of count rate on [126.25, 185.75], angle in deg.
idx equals 1.1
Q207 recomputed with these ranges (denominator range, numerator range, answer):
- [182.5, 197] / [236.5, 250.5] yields 1.15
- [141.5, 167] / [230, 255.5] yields 1.14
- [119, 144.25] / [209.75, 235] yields 1.13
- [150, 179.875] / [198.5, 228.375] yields 1.22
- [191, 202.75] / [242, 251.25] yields 1.05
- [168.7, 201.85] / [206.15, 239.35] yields 1.23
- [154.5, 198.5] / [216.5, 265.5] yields 1.16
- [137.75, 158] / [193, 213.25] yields 1.06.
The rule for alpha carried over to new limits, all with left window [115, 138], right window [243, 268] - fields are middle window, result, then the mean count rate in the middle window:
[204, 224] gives -3.1 deg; 2.77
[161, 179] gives 1.8 deg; 2.23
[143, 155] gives 0.9 deg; 2.33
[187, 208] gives 0.7 deg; 2.34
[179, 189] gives 0.8 deg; 2.25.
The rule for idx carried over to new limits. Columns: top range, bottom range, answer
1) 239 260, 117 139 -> 0.95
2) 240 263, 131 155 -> 0.98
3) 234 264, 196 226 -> 0.91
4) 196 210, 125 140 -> 0.99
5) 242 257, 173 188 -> 1.05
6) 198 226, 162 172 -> 1.25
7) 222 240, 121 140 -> 1.11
